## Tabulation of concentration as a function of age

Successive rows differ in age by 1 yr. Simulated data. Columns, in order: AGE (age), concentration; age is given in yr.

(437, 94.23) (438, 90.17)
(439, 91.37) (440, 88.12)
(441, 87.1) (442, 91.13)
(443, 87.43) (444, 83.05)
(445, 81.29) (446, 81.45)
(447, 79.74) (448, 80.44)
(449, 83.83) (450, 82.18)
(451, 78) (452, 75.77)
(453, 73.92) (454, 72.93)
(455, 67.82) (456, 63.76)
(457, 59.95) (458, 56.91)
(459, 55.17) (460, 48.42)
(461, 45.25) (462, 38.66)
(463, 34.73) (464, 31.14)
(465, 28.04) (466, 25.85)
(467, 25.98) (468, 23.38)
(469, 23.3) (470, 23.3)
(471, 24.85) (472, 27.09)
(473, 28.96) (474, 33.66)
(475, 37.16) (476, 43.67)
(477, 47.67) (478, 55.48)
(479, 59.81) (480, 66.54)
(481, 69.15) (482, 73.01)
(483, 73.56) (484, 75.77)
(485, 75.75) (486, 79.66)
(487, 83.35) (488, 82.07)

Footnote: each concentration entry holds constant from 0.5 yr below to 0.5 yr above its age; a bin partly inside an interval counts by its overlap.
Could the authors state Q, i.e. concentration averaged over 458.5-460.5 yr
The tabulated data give 51.8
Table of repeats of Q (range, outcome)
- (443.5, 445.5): 82.2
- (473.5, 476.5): 38.2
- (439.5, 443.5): 88.4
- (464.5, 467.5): 26.6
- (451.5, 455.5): 72.6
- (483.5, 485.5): 75.8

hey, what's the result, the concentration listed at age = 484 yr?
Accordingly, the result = 75.77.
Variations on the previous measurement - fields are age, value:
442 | 91.13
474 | 33.66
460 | 48.42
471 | 24.85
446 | 81.45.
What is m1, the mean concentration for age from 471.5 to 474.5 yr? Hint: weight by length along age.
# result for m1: 29.9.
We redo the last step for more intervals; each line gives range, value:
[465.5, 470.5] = 24.4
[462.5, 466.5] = 29.9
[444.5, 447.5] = 80.8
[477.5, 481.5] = 62.7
